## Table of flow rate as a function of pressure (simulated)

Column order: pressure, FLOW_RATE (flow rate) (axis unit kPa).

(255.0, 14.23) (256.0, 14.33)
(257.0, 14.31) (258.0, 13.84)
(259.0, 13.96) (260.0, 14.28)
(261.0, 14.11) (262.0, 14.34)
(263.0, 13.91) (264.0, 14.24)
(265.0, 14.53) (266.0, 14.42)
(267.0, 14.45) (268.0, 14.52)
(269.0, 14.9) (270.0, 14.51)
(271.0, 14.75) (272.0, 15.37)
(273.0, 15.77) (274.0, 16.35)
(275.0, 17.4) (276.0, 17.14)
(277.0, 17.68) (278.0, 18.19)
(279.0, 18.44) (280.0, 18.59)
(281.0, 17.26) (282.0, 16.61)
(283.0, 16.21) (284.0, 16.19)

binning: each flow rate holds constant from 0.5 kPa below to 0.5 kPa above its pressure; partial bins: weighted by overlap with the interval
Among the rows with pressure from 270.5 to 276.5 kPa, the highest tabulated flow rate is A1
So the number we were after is 17.4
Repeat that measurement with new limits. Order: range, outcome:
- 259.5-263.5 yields 14.34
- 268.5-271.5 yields 14.9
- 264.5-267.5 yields 14.53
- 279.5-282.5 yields 18.59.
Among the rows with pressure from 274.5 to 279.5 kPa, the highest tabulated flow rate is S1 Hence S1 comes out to 18.44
